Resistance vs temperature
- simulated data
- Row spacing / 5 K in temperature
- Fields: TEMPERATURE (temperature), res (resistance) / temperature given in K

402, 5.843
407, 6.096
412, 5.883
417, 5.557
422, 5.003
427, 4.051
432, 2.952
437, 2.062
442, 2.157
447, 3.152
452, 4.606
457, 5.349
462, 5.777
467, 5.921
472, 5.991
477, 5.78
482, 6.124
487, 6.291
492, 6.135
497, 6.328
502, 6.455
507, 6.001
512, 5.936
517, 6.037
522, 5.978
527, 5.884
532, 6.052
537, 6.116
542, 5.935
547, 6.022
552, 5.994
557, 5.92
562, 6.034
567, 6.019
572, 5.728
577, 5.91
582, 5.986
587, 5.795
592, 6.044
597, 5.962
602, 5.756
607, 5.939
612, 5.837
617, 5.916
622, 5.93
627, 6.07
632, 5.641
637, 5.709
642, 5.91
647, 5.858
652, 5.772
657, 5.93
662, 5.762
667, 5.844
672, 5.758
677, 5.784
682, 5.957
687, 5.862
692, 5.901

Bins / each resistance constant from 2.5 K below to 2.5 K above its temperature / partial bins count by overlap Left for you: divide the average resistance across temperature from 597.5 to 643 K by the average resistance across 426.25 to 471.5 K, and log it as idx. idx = 1.43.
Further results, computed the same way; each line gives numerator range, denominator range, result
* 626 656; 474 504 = 0.94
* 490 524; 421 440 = 1.82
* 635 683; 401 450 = 1.38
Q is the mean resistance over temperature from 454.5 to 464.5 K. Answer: 5.56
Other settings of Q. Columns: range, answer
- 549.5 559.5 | 5.96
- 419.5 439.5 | 3.52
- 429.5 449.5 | 2.58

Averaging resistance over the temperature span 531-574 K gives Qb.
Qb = 5.98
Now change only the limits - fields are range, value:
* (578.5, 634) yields 5.9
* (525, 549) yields 6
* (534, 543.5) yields 6.04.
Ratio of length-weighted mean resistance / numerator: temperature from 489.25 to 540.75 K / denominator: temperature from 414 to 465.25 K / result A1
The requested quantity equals 1.5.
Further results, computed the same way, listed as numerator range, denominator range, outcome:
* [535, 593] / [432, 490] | 1.25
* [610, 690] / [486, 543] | 0.96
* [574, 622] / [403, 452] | 1.41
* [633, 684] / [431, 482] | 1.29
